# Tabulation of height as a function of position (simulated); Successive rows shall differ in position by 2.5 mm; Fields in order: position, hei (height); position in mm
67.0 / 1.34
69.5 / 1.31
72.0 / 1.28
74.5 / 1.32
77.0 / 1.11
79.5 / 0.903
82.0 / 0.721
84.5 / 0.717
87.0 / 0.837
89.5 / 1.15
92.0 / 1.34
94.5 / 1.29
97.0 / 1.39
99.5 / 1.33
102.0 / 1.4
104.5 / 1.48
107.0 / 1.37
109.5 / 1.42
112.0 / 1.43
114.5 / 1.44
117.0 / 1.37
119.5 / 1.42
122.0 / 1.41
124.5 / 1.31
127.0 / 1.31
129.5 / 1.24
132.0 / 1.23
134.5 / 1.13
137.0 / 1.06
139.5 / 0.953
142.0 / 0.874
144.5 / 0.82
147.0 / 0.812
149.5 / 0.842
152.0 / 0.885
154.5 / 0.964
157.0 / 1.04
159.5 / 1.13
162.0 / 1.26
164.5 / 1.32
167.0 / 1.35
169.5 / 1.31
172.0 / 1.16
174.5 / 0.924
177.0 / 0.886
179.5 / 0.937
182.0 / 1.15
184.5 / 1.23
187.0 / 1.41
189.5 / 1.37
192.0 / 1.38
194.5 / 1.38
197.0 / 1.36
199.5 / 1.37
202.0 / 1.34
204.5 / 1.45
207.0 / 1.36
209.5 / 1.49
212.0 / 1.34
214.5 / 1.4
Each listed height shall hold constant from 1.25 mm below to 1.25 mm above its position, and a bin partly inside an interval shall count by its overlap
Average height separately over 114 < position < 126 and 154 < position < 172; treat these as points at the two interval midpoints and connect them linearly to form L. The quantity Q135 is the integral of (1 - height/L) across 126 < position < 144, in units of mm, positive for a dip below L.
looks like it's 3.1 mm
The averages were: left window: 1.39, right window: 1.2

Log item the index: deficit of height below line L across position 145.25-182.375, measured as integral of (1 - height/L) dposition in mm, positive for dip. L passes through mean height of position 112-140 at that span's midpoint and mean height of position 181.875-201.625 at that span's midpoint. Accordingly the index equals 7.2 mm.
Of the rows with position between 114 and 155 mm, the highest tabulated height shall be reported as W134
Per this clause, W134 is 1.44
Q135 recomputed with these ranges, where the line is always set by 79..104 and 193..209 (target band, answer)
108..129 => -3.5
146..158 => 3.4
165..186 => 3.1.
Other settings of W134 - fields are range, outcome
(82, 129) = 1.48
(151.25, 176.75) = 1.35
